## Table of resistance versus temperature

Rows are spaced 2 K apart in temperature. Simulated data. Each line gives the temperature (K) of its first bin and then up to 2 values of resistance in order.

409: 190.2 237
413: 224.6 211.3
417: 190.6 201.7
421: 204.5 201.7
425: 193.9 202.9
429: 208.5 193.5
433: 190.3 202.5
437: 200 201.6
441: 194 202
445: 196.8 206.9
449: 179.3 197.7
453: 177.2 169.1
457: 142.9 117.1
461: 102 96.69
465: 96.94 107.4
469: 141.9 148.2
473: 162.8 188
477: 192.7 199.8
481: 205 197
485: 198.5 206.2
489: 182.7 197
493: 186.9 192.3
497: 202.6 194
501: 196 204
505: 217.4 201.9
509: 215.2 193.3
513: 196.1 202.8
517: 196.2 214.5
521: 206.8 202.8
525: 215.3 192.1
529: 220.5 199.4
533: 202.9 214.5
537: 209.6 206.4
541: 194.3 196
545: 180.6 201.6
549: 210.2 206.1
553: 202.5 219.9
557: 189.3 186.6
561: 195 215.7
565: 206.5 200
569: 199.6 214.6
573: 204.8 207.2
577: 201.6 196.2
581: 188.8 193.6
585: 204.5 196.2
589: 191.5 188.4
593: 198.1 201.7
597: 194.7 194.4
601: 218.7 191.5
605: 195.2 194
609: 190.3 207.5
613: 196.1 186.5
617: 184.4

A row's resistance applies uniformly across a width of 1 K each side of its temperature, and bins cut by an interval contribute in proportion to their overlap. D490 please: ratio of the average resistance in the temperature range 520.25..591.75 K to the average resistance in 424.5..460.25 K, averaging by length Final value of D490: 1.08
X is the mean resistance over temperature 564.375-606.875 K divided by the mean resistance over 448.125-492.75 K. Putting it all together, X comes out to 1.21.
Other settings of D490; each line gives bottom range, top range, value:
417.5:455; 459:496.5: 0.84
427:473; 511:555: 1.21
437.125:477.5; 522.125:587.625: 1.25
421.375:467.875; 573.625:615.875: 1.13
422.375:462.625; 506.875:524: 1.11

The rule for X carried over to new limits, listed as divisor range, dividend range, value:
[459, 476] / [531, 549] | 1.55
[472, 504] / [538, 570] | 1.03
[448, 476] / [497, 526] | 1.41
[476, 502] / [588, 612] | 1.00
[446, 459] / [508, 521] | 1.17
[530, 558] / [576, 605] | 0.97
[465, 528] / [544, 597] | 1.05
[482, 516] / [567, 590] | 1.00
